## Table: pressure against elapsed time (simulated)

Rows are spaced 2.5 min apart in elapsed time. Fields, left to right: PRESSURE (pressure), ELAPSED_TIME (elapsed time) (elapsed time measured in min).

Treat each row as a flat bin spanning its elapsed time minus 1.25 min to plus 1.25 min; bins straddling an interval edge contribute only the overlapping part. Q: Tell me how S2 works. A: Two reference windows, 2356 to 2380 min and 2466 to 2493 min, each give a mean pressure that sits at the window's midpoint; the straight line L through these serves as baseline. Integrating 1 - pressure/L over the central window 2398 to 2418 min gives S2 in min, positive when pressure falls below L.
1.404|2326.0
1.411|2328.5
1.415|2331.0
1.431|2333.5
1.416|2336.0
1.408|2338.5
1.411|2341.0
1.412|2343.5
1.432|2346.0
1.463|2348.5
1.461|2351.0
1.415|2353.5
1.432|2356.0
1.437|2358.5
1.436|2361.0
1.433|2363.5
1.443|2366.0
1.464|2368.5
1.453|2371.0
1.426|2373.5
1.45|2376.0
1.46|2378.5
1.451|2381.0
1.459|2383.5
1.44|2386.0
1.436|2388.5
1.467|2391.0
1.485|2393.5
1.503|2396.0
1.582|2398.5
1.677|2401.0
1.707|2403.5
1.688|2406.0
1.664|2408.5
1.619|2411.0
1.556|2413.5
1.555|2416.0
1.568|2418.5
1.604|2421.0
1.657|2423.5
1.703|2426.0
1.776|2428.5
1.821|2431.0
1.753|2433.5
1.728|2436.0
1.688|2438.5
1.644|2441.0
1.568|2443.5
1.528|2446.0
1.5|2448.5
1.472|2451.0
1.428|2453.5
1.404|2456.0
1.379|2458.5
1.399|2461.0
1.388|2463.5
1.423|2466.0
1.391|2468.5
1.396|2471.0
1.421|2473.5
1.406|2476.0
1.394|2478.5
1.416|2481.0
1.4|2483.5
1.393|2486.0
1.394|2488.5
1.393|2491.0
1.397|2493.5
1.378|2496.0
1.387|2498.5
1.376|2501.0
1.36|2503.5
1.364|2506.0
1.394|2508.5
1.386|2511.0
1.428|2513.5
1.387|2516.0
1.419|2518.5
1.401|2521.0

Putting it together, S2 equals -2.8 min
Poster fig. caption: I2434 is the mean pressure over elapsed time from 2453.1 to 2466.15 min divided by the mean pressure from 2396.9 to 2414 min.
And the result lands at 0.85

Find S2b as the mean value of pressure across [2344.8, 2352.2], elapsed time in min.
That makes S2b 1.45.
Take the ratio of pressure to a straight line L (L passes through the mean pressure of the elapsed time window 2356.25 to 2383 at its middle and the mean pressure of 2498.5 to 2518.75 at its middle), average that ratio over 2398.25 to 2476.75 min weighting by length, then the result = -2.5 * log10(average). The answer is -0.108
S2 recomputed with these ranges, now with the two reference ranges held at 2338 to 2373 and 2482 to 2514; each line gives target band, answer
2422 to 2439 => -3.9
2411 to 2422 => -1.2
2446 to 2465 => -0.4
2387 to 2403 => -1.2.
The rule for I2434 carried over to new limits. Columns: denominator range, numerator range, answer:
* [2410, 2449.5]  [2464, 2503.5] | 0.85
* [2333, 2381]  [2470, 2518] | 0.97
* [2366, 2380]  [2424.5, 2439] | 1.20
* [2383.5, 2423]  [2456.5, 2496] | 0.89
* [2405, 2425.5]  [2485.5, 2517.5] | 0.86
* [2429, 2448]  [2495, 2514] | 0.83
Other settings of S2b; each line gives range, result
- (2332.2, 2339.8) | 1.42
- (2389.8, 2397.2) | 1.49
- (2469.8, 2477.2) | 1.41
